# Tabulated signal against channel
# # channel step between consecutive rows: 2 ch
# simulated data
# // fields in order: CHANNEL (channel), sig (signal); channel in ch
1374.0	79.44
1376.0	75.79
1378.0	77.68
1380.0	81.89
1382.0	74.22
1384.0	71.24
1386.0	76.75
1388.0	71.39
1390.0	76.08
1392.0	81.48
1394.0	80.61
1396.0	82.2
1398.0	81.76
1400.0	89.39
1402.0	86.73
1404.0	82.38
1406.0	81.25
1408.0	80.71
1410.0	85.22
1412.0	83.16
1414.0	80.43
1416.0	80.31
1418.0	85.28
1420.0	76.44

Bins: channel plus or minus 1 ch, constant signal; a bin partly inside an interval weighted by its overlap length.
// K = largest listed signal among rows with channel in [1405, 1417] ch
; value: 85.22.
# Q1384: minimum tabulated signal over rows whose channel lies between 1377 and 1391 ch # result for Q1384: 71.24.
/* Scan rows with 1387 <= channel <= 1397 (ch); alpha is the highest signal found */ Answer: 82.2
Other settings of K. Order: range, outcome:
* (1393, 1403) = 89.39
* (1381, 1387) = 76.75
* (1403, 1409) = 82.38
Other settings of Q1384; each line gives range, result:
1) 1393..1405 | 80.61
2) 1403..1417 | 80.31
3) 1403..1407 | 81.25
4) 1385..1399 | 71.39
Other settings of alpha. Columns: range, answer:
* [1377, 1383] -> 81.89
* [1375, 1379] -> 77.68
